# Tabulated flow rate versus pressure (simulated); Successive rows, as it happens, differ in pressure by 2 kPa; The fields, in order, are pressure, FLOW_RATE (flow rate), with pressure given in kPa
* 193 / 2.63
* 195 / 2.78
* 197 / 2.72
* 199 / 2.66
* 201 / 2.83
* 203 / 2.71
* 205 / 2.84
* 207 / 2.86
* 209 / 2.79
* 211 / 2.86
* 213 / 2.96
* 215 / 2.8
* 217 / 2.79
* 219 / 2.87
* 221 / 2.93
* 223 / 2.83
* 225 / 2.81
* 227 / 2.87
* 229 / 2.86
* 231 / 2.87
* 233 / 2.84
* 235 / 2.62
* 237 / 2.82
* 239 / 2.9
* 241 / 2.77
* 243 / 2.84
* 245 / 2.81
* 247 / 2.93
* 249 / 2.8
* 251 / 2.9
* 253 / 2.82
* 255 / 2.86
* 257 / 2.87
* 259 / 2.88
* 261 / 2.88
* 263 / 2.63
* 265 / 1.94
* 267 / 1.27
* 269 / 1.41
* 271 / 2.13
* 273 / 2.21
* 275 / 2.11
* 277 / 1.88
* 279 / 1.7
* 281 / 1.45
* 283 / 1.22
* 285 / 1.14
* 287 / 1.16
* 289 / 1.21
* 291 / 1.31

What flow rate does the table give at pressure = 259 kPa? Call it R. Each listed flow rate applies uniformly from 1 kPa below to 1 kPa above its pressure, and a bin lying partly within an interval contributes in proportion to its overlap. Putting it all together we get 2.88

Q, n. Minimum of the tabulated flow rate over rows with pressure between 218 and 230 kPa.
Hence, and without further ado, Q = 2.81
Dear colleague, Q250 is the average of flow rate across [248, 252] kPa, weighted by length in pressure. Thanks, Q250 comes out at 2.85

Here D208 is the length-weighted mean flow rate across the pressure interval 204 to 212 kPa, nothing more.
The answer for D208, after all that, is 2.84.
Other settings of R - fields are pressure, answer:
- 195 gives 2.78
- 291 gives 1.31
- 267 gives 1.27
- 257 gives 2.87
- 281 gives 1.45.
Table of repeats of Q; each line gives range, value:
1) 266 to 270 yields 1.27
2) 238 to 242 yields 2.77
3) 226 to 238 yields 2.62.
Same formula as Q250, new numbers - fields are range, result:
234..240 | 2.78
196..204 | 2.73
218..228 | 2.86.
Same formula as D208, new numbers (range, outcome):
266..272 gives 1.6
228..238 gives 2.8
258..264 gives 2.8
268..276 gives 1.97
